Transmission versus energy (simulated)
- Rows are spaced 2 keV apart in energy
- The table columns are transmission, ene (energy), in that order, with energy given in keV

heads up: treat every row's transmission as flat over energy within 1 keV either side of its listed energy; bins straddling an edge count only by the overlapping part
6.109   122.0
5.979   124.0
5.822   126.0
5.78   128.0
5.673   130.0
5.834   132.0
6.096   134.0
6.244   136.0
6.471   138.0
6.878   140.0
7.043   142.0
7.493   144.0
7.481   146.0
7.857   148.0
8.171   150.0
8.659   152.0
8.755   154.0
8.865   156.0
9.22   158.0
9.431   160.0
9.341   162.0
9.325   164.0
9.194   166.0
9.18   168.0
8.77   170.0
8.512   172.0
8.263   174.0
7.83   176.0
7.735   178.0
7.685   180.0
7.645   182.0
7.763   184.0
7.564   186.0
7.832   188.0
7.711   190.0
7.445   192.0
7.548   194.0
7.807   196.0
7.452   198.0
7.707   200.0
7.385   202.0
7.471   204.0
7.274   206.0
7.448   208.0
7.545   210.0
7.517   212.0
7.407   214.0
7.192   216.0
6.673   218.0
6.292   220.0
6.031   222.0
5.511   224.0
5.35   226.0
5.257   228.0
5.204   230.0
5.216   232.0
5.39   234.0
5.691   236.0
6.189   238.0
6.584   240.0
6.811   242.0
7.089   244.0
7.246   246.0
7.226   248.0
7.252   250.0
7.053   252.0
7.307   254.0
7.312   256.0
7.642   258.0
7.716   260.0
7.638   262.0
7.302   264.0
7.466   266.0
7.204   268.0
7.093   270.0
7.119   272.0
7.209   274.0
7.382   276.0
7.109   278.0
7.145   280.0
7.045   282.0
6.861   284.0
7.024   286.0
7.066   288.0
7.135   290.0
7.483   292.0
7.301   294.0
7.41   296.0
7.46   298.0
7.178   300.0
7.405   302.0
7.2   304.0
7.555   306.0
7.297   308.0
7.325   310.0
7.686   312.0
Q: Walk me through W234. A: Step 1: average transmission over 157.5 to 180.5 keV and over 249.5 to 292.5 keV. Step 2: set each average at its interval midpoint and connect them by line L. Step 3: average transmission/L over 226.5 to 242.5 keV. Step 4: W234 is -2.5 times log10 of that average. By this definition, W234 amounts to 0.327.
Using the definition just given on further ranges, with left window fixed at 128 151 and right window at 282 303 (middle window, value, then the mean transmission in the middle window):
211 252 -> 0.11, 6.37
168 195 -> -0.15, 7.92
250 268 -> -0.04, 7.41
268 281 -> 0.00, 7.18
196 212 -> -0.08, 7.49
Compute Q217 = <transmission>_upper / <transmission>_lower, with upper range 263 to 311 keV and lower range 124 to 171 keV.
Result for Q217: 0.94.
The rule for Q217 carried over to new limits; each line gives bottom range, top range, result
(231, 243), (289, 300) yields 1.23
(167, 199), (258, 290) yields 0.91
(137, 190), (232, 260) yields 0.83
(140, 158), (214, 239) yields 0.73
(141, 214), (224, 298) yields 0.85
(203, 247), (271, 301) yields 1.11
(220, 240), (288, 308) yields 1.30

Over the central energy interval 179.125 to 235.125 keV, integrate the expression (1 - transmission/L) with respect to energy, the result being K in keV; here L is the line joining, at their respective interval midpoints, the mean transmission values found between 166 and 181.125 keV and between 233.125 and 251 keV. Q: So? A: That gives 4.4 keV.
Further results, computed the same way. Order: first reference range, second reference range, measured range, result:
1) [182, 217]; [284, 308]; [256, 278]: 0.0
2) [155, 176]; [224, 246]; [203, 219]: -0.8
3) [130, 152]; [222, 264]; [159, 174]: -4.8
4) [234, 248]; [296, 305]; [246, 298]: -2.3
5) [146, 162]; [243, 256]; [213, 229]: 3.0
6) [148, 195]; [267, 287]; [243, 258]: 0.4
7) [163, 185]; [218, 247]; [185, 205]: -0.2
